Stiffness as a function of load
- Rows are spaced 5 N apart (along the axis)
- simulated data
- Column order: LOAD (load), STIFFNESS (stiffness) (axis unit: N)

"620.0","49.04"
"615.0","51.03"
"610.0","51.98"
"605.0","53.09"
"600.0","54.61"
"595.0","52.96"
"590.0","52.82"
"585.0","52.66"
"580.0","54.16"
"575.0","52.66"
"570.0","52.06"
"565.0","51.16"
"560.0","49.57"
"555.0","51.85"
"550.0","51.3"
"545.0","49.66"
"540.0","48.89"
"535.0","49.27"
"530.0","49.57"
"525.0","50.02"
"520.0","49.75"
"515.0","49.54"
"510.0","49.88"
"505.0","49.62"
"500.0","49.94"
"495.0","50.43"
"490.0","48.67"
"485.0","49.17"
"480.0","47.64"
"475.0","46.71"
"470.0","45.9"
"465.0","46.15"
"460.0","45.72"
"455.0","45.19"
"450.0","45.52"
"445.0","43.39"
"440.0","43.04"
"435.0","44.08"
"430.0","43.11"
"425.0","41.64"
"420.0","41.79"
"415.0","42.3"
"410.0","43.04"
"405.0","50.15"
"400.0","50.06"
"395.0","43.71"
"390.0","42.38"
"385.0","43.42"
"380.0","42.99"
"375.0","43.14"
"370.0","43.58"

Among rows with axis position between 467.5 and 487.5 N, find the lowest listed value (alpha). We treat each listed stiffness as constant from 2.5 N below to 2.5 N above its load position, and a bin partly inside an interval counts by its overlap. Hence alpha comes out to 45.9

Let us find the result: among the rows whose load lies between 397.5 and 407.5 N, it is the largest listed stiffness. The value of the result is 50.15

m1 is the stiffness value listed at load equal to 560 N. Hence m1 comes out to 49.57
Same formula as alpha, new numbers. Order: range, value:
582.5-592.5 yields 52.66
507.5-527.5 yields 49.54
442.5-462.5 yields 43.39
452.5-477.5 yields 45.19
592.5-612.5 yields 51.98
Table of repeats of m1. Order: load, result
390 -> 42.38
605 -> 53.09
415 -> 42.3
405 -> 50.15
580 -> 54.16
